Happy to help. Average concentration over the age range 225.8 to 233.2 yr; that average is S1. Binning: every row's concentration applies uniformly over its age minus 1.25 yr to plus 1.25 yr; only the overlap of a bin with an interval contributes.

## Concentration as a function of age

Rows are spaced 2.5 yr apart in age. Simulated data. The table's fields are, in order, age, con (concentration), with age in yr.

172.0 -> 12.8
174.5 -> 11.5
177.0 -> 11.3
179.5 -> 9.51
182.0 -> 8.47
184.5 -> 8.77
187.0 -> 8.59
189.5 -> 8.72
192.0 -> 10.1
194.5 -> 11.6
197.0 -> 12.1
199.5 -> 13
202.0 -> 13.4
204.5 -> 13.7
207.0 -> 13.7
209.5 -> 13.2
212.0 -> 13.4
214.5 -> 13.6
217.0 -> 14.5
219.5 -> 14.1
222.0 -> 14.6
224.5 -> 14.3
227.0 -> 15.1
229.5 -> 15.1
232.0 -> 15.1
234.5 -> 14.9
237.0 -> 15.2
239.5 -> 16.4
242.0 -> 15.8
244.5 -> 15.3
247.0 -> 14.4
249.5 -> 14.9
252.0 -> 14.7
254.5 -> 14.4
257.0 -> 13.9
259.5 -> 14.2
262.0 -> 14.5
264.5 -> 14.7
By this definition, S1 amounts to 15.1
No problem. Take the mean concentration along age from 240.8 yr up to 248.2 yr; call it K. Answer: 15.2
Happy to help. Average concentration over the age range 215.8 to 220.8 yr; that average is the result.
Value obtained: 14.3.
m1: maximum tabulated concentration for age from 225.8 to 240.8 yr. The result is 16.4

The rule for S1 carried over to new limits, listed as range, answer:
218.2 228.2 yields 14.5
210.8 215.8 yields 13.5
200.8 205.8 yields 13.6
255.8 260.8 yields 14.1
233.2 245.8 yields 15.5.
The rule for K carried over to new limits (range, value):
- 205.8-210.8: 13.4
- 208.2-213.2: 13.3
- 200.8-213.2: 13.5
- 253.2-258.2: 14.2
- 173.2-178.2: 11.4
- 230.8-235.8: 15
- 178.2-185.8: 8.93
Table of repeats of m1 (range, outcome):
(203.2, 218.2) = 14.5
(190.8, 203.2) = 13.4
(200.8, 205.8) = 13.7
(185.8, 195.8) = 11.6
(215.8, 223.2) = 14.6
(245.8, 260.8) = 14.9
